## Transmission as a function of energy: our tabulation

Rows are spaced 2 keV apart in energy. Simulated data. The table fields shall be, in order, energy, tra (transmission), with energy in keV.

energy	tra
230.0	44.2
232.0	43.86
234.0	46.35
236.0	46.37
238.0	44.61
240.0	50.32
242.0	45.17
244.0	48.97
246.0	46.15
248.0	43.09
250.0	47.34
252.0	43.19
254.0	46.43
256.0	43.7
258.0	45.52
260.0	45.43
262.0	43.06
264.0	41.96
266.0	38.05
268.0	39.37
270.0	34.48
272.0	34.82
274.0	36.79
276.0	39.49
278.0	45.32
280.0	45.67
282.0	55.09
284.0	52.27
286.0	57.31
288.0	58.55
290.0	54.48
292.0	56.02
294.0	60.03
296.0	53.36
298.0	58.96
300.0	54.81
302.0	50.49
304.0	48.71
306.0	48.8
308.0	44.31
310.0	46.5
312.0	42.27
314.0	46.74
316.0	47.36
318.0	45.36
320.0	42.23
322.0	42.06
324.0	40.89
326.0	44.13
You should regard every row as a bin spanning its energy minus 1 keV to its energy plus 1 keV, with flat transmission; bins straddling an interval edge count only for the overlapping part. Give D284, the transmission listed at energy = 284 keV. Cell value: 52.27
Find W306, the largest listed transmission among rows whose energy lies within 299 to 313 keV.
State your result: 54.81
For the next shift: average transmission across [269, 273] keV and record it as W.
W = 34.6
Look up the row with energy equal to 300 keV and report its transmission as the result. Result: 54.81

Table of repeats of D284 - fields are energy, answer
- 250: 47.34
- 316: 47.36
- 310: 46.5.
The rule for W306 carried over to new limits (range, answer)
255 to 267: 45.52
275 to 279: 45.32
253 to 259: 46.43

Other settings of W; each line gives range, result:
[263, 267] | 40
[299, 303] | 52.7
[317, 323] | 43.2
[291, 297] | 56.5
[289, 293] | 55.2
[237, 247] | 47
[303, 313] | 46.1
